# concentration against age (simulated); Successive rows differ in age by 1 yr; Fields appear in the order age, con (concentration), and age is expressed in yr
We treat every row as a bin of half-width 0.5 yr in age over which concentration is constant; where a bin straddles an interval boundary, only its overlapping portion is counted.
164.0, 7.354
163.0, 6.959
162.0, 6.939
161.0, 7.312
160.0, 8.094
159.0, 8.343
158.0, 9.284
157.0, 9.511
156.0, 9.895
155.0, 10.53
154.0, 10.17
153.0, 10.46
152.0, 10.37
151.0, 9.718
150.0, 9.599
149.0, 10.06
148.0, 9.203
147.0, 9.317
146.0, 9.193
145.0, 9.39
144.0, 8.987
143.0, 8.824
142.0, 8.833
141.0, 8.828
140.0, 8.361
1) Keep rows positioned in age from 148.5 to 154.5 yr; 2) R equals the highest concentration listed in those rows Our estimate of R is 10.46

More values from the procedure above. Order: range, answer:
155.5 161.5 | 9.895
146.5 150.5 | 10.06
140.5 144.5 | 8.987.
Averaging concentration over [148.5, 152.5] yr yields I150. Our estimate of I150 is 9.94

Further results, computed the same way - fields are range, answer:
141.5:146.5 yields 9.05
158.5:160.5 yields 8.22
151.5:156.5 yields 10.3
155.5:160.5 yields 9.03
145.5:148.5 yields 9.24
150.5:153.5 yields 10.2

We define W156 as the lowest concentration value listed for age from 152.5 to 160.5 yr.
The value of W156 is 8.094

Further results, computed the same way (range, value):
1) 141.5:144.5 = 8.824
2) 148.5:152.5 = 9.599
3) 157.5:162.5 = 6.939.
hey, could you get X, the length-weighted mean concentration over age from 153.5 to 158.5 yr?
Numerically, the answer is 9.88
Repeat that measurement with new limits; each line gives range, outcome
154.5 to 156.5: 10.2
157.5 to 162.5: 7.99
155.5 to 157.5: 9.7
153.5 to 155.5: 10.3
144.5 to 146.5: 9.29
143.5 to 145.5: 9.19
